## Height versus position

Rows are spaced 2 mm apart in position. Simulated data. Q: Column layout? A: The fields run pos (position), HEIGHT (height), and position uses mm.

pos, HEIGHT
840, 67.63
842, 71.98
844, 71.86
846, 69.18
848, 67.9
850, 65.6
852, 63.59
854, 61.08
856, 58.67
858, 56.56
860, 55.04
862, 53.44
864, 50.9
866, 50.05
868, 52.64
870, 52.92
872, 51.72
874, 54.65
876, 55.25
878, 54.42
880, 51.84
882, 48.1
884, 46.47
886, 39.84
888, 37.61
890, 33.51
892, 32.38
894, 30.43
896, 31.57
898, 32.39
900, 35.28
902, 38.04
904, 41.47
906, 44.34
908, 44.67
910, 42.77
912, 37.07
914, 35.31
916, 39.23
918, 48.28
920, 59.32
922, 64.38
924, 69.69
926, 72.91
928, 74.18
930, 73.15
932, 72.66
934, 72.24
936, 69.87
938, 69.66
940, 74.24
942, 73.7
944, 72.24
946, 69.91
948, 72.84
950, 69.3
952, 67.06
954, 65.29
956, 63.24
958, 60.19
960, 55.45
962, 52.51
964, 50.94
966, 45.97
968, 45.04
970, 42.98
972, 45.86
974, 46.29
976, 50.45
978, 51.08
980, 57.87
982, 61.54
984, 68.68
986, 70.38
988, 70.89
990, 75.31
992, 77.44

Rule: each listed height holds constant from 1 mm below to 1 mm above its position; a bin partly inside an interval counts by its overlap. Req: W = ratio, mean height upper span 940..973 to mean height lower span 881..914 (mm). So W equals 1.56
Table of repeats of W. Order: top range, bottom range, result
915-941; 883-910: 1.75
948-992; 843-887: 1.05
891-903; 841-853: 0.49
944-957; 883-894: 1.83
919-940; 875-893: 1.58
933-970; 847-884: 1.14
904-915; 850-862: 0.69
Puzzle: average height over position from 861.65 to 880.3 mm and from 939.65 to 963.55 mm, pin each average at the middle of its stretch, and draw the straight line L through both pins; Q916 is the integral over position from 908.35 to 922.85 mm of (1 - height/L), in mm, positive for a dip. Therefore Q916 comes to 3.3 mm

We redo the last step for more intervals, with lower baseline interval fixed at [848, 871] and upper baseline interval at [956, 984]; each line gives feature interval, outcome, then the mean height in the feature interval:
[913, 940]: -4.7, 63.6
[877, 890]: 2.4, 45.4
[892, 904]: 4.6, 34.1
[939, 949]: -3.6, 72.6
